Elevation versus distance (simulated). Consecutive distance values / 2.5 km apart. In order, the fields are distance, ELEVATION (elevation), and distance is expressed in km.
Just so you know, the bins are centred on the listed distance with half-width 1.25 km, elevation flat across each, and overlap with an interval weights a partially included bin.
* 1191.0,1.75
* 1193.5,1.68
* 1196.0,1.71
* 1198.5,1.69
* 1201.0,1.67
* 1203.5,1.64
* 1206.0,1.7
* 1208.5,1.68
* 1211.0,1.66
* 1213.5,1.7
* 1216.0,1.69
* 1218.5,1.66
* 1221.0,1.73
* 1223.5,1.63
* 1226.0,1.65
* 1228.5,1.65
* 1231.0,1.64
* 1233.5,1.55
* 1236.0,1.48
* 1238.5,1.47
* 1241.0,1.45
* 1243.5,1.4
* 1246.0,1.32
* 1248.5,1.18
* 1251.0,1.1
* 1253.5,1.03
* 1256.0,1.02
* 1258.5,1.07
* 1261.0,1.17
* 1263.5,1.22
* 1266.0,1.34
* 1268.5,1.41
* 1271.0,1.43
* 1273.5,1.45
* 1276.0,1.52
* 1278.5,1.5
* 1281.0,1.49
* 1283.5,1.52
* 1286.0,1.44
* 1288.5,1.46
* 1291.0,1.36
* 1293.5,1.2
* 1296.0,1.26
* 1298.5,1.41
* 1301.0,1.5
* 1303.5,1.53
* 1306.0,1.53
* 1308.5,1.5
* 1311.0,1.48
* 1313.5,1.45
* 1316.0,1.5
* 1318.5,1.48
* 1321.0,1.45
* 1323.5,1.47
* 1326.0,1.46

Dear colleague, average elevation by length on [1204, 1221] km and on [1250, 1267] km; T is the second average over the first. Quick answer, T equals 0.67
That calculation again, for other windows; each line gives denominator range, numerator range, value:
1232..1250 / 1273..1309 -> 1.03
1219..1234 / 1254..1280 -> 0.79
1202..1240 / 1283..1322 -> 0.88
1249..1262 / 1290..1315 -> 1.32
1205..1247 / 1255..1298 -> 0.85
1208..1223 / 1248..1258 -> 0.64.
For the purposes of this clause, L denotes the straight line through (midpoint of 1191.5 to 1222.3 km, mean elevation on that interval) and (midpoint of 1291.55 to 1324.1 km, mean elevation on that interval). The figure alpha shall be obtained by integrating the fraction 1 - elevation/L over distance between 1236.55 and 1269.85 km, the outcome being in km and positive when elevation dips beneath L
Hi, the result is 6.9 km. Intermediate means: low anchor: 1.69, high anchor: 1.44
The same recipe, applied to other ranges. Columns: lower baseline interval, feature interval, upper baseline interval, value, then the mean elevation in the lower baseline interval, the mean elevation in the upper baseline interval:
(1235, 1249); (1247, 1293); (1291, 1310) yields 2.91 km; 1.39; 1.42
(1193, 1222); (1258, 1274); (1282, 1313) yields 2.29 km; 1.68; 1.43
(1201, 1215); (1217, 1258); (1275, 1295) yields 4.08 km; 1.68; 1.43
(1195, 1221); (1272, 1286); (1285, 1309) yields -0.19 km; 1.68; 1.42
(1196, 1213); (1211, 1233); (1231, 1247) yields -1.35 km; 1.68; 1.46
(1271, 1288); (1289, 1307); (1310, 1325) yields 0.94 km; 1.48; 1.47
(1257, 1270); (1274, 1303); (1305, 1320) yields -1.32 km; 1.24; 1.49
